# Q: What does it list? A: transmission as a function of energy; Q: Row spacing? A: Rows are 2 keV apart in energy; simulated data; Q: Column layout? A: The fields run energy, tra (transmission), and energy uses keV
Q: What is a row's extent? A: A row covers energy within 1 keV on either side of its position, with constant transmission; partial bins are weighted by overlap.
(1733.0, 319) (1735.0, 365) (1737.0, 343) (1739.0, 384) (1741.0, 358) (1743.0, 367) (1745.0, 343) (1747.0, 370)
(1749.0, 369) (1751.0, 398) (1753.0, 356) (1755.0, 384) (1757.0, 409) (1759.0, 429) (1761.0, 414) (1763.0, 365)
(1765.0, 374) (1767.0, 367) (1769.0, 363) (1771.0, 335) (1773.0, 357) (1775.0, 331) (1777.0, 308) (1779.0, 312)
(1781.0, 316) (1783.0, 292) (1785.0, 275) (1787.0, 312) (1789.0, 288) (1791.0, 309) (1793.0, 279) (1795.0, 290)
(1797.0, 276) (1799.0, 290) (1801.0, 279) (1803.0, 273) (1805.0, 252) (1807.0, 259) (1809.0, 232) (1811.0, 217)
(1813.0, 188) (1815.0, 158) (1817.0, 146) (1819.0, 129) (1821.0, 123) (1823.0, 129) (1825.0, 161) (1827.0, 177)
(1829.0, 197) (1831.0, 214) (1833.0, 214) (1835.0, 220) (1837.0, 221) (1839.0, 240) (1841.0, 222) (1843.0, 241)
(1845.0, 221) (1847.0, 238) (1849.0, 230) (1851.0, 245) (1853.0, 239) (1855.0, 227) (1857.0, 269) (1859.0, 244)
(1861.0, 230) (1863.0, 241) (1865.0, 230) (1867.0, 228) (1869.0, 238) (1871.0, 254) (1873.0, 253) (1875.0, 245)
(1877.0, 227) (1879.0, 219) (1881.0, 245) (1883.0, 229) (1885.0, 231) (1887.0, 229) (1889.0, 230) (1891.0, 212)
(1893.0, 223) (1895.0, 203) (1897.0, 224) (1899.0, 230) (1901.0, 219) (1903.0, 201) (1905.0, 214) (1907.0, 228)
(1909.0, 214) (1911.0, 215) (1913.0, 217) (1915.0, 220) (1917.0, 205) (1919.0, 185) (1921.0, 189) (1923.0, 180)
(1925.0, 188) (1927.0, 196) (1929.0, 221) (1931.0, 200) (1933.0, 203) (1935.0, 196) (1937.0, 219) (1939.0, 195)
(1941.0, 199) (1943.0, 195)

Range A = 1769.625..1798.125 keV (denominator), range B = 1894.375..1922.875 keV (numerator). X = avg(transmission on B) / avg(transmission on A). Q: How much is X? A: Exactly 0.7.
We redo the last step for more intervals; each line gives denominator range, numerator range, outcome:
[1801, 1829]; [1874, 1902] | 1.18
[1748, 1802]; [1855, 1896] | 0.70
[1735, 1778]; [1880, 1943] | 0.57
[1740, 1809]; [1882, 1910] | 0.67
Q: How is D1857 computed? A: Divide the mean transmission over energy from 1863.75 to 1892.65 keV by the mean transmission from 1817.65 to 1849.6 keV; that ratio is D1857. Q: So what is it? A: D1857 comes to 1.18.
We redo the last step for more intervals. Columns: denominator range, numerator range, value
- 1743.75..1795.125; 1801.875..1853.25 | 0.60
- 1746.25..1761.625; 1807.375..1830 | 0.44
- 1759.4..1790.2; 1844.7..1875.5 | 0.71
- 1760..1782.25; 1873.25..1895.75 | 0.65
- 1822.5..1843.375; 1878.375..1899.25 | 1.10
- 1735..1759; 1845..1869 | 0.64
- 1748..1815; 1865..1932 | 0.69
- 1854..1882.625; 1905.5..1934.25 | 0.86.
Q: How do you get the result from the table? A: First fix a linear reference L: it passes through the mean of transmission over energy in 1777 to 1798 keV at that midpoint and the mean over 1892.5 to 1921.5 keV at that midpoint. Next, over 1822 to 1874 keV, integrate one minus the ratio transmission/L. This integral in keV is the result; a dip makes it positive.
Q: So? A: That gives 5.8 keV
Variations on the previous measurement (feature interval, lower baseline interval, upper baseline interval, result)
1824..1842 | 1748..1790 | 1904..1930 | 5.0 keV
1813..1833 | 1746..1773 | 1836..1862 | 8.1 keV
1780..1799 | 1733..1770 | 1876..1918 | 2.3 keV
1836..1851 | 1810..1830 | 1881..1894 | -3.8 keV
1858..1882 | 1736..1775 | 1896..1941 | 1.7 keV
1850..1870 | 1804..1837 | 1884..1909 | -3.3 keV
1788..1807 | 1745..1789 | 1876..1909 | 2.4 keV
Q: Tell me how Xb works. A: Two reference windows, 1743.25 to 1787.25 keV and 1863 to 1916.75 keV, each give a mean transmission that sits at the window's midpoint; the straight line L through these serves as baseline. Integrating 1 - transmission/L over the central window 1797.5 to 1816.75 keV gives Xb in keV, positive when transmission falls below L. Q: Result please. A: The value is 4.7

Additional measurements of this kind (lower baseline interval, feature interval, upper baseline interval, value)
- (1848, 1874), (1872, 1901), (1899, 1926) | -0.6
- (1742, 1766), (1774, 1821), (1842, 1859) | 9.1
